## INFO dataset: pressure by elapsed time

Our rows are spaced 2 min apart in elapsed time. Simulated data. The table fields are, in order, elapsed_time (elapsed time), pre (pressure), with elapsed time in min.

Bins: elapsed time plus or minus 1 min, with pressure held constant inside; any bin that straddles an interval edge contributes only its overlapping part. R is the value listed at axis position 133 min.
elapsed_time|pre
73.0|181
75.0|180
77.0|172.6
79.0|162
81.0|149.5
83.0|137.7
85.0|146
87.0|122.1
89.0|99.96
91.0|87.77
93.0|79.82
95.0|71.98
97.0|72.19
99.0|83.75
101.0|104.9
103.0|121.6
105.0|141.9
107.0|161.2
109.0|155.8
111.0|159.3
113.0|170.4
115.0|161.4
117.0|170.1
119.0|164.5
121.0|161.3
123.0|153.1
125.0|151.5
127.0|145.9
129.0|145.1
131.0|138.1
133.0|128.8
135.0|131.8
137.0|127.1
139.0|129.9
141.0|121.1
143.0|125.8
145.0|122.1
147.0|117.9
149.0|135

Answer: 128.8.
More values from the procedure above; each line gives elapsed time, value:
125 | 151.5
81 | 149.5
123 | 153.1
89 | 99.96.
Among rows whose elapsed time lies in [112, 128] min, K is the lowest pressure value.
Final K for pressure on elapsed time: 145.9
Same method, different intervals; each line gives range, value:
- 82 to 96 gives 71.98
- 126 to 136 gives 128.8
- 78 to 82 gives 149.5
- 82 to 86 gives 137.7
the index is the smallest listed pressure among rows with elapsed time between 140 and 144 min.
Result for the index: 121.1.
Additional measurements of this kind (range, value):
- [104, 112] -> 141.9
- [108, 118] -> 155.8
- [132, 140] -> 127.1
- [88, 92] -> 87.77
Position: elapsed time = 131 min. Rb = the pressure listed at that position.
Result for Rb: 138.1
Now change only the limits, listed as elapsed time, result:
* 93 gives 79.82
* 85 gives 146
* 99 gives 83.75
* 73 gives 181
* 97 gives 72.19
